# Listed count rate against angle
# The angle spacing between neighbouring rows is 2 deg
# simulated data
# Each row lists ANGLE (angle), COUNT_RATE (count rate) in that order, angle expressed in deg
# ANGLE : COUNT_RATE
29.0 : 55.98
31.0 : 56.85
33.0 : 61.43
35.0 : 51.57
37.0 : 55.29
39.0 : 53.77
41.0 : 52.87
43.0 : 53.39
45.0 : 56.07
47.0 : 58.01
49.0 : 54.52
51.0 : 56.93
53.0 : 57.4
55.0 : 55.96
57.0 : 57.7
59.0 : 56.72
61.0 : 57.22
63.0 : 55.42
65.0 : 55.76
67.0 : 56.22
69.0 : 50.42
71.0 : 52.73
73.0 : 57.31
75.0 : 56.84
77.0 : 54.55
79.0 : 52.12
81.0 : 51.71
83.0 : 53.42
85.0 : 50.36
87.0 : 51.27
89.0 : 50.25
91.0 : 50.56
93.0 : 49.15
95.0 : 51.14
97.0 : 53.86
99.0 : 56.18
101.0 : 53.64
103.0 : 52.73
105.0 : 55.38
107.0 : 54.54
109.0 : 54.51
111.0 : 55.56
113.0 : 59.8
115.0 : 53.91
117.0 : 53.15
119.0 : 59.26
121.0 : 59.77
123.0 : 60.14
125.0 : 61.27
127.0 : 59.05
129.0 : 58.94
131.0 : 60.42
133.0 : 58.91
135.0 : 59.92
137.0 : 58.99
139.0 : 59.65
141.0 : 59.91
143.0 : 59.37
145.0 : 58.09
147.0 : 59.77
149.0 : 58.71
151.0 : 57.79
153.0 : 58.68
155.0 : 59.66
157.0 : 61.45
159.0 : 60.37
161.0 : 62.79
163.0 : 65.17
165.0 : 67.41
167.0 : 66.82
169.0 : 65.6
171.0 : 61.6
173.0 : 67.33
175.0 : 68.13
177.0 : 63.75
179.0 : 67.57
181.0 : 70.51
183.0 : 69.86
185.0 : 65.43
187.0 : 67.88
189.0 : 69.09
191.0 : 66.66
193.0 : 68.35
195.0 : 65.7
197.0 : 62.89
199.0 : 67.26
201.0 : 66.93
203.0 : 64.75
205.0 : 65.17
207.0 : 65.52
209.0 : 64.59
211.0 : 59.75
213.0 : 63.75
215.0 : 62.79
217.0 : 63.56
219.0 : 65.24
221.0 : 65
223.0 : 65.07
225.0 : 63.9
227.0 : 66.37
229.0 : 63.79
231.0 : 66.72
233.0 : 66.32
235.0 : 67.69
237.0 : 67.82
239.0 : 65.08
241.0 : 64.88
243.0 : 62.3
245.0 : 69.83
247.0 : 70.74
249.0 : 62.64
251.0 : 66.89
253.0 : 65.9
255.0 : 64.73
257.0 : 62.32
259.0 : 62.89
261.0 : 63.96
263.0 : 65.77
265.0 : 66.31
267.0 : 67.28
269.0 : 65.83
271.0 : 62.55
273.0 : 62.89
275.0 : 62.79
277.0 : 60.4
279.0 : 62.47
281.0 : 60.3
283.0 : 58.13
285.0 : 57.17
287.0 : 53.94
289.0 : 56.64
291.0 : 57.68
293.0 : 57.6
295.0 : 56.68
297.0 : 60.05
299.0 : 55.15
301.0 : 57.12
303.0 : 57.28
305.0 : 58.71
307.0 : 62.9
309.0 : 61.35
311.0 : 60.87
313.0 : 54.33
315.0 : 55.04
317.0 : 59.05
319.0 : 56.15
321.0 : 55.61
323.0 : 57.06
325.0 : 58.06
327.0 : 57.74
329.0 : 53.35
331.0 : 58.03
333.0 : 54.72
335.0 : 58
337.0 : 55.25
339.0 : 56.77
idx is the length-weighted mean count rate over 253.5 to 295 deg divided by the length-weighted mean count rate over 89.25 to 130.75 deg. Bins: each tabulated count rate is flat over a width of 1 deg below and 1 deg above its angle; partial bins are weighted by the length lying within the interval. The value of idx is 1.1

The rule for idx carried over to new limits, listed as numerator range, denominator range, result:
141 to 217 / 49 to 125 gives 1.17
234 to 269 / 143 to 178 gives 1.05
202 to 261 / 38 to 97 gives 1.20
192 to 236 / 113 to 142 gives 1.11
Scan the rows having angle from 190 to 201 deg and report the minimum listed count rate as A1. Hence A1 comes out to 62.89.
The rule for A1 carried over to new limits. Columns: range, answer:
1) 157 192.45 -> 60.37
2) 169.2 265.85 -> 59.75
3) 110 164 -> 53.15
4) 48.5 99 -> 49.15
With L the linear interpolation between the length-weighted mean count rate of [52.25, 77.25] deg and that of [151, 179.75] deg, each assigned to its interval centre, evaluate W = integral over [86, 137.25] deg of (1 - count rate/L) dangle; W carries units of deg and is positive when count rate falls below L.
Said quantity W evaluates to 3.2 deg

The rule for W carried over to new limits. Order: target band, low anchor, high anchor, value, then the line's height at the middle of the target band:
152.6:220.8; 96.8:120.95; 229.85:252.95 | -3.6 deg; 61.9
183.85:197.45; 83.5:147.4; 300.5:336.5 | -2.4 deg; 56.7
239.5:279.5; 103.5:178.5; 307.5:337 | -4.5 deg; 58.2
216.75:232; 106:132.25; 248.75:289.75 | -1.0 deg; 61.1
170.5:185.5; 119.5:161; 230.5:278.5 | -1.4 deg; 61.4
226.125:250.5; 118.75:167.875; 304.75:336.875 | -3.0 deg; 58.9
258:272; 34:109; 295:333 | -2.0 deg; 56.9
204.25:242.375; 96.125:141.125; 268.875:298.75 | -4.1 deg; 58.6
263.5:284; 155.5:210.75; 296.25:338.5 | -1.0 deg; 60.1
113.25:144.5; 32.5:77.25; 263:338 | -1.3 deg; 56.5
